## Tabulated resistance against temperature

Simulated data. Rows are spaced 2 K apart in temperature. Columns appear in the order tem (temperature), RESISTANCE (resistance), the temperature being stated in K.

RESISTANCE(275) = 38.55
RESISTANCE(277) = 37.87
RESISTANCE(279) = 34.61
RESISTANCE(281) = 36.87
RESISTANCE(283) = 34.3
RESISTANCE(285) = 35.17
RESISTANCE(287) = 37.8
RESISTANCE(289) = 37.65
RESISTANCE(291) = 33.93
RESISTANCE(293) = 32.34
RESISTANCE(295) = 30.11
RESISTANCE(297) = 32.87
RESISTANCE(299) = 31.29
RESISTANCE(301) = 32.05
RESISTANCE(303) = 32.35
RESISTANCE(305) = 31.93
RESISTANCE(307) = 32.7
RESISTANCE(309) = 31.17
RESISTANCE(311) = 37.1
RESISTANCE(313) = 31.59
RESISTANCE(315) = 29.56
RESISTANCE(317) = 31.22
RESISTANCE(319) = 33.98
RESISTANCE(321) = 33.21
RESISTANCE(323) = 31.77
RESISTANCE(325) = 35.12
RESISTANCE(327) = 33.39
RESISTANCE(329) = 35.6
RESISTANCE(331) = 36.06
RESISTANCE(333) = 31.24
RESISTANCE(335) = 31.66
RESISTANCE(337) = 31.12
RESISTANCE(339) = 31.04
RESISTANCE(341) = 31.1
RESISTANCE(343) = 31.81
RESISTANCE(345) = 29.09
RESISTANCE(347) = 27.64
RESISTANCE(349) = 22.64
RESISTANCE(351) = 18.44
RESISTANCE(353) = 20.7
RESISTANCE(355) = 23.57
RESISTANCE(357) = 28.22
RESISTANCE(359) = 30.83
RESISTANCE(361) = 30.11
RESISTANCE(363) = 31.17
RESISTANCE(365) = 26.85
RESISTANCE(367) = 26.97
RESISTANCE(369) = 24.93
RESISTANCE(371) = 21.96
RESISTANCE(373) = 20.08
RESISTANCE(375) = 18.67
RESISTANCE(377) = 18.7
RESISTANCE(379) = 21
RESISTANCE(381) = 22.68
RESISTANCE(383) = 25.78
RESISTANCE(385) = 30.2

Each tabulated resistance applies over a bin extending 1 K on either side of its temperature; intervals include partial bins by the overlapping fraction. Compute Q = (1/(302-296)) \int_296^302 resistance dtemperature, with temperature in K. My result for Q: 32.1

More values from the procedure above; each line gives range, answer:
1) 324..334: 34.3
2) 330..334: 33.6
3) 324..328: 34.3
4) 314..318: 30.4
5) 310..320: 32.7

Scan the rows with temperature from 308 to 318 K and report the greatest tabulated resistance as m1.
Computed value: 37.1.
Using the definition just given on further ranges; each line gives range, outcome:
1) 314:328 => 35.12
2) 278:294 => 37.8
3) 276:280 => 37.87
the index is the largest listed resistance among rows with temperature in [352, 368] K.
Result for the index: 31.17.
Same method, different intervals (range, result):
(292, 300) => 32.87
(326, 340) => 36.06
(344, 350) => 29.09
